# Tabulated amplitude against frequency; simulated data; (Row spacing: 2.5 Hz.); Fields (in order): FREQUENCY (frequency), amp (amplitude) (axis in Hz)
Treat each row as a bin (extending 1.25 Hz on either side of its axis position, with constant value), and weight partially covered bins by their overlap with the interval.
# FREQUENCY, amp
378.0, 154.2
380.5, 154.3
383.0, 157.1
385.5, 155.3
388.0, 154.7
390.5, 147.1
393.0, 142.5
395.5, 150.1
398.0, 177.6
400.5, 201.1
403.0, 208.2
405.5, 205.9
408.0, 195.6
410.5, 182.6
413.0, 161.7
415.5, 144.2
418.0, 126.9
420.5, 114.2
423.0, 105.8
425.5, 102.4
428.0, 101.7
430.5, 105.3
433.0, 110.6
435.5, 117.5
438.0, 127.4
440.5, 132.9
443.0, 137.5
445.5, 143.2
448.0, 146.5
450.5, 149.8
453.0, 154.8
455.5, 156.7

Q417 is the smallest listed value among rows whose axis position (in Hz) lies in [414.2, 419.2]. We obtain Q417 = 126.9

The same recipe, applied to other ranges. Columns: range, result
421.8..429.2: 101.7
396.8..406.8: 177.6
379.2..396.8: 142.5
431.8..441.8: 110.6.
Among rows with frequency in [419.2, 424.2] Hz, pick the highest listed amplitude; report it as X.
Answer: 114.2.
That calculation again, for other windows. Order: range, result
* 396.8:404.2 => 208.2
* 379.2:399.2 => 177.6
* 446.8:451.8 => 149.8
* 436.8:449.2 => 146.5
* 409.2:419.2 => 182.6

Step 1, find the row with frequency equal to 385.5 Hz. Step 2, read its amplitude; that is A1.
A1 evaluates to 155.3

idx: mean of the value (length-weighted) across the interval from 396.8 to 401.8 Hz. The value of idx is 190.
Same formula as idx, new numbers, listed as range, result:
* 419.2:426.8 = 108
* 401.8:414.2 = 191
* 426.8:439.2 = 112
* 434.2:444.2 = 129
